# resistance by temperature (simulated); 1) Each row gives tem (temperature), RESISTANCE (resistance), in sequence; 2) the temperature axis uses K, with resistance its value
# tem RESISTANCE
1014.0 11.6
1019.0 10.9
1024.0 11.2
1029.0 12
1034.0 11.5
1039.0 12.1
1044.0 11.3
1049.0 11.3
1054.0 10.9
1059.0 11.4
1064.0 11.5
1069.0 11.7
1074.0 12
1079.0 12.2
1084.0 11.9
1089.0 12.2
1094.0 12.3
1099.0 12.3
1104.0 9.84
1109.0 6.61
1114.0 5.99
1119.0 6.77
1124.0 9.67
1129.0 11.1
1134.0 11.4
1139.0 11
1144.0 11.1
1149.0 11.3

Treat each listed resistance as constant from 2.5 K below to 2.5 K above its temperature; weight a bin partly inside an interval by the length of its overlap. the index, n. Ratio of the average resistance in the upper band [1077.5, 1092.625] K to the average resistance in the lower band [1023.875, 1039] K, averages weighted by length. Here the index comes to 1.03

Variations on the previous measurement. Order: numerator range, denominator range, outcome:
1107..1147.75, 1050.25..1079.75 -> 0.80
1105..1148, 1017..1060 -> 0.82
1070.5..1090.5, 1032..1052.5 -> 1.05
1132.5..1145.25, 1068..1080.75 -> 0.93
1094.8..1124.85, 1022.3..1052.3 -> 0.75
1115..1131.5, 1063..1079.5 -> 0.75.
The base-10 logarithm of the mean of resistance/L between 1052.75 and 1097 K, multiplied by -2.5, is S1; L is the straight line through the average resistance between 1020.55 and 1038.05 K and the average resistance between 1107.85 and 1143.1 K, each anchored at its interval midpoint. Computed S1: -0.14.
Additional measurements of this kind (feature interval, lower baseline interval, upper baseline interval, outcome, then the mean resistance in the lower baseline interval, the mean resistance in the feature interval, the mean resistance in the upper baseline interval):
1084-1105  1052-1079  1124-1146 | -0.05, 11.6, 11.8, 11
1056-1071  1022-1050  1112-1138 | -0.07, 11.6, 11.5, 9.16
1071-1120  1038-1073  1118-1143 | 0.05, 11.5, 10.3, 10.2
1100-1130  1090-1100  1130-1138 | 0.37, 12.3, 8.39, 11.3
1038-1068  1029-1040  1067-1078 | 0.04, 11.8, 11.4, 11.9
